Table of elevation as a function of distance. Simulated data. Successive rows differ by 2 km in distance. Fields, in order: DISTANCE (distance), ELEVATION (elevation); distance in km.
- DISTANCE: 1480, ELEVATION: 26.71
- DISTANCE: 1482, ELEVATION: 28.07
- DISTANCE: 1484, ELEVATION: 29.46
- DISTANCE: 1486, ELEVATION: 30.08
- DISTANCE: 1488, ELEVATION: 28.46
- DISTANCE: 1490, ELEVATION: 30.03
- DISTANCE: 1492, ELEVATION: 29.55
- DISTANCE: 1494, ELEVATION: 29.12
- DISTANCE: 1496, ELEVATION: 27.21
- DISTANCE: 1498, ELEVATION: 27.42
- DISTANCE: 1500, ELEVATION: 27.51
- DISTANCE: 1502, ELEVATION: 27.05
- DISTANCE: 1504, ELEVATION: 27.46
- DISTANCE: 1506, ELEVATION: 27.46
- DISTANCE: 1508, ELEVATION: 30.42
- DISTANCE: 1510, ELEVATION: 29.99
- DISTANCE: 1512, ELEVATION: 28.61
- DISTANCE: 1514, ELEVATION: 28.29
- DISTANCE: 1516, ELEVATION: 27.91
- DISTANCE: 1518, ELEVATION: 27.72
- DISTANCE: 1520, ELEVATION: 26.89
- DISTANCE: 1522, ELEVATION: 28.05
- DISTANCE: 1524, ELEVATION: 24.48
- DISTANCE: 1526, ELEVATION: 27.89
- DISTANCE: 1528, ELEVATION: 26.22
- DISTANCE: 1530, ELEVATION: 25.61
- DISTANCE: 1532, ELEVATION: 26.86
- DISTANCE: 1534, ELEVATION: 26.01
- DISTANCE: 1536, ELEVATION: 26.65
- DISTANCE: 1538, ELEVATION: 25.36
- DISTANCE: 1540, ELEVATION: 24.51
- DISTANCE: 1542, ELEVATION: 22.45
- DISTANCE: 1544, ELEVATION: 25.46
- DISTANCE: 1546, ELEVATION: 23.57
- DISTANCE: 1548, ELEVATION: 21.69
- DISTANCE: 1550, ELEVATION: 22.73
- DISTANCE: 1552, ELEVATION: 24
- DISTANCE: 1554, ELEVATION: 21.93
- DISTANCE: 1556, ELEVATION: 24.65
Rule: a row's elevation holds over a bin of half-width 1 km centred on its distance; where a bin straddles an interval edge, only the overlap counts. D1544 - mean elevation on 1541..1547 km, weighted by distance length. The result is 23.8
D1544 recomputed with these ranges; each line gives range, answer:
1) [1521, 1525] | 26.3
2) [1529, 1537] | 26.3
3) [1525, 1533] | 26.6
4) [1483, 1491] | 29.5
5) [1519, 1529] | 26.7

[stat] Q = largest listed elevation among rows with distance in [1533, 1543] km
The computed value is 26.65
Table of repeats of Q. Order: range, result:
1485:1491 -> 30.08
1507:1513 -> 30.42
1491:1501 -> 29.55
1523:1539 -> 27.89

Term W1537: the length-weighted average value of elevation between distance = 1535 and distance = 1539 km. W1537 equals 26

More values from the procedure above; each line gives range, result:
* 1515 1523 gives 27.6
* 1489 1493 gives 29.8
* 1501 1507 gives 27.3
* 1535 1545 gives 24.9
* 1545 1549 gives 22.6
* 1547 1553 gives 22.8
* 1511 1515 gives 28.4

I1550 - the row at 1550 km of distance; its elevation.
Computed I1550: 22.73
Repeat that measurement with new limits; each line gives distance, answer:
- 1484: 29.46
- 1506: 27.46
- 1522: 28.05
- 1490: 30.03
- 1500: 27.51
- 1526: 27.89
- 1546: 23.57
